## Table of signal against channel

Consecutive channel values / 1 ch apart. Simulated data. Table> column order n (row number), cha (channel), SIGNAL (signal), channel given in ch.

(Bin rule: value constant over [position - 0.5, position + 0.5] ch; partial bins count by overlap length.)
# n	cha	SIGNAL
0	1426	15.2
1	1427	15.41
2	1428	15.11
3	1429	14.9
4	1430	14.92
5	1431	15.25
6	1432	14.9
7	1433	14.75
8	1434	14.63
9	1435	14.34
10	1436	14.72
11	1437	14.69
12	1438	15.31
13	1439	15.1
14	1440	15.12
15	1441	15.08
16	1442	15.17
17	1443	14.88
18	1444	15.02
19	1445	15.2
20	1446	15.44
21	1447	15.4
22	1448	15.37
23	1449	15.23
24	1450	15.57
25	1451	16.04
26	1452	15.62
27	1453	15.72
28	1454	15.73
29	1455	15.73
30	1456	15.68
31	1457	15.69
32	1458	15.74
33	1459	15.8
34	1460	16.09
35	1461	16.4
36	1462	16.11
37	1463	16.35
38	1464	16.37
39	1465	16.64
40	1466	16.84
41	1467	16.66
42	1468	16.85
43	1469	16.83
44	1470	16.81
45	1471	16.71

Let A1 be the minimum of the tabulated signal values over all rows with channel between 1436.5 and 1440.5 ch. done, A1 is 14.69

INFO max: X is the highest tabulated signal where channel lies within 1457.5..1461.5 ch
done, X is 16.4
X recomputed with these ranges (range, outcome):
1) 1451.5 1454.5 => 15.73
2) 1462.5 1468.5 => 16.85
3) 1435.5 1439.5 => 15.31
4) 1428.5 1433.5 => 15.25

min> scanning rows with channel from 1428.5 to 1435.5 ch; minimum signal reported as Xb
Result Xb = 14.34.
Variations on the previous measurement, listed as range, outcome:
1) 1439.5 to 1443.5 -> 14.88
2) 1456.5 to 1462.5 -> 15.69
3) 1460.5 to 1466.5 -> 16.11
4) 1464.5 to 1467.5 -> 16.64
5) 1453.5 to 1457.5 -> 15.68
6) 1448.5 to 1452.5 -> 15.23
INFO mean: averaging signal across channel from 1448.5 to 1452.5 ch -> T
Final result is 15.6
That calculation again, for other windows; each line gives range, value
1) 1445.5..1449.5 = 15.4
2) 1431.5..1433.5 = 14.8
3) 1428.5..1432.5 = 15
